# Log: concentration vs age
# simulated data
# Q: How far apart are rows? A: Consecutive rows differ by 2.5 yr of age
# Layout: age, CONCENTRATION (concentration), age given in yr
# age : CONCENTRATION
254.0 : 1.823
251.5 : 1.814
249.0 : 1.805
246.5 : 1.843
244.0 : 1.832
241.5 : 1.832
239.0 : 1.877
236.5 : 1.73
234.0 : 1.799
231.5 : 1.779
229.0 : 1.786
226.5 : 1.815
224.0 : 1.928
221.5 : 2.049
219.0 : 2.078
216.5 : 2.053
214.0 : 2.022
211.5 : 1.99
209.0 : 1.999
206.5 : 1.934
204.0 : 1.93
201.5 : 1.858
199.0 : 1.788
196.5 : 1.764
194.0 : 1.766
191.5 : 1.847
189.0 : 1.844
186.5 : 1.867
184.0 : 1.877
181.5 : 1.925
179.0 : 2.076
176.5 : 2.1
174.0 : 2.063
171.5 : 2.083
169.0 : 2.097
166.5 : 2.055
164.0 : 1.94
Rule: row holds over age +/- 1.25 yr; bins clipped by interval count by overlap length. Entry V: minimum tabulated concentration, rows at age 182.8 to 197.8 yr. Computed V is 1.764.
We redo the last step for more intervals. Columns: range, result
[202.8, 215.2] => 1.93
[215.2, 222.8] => 2.049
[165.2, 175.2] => 2.055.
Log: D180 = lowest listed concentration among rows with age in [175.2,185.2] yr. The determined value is 1.877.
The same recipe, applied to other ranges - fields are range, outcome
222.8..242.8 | 1.73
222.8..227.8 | 1.815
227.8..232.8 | 1.779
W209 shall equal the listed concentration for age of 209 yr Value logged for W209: 1.999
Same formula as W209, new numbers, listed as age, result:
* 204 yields 1.93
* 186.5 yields 1.867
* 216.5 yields 2.053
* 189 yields 1.844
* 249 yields 1.805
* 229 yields 1.786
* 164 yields 1.94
